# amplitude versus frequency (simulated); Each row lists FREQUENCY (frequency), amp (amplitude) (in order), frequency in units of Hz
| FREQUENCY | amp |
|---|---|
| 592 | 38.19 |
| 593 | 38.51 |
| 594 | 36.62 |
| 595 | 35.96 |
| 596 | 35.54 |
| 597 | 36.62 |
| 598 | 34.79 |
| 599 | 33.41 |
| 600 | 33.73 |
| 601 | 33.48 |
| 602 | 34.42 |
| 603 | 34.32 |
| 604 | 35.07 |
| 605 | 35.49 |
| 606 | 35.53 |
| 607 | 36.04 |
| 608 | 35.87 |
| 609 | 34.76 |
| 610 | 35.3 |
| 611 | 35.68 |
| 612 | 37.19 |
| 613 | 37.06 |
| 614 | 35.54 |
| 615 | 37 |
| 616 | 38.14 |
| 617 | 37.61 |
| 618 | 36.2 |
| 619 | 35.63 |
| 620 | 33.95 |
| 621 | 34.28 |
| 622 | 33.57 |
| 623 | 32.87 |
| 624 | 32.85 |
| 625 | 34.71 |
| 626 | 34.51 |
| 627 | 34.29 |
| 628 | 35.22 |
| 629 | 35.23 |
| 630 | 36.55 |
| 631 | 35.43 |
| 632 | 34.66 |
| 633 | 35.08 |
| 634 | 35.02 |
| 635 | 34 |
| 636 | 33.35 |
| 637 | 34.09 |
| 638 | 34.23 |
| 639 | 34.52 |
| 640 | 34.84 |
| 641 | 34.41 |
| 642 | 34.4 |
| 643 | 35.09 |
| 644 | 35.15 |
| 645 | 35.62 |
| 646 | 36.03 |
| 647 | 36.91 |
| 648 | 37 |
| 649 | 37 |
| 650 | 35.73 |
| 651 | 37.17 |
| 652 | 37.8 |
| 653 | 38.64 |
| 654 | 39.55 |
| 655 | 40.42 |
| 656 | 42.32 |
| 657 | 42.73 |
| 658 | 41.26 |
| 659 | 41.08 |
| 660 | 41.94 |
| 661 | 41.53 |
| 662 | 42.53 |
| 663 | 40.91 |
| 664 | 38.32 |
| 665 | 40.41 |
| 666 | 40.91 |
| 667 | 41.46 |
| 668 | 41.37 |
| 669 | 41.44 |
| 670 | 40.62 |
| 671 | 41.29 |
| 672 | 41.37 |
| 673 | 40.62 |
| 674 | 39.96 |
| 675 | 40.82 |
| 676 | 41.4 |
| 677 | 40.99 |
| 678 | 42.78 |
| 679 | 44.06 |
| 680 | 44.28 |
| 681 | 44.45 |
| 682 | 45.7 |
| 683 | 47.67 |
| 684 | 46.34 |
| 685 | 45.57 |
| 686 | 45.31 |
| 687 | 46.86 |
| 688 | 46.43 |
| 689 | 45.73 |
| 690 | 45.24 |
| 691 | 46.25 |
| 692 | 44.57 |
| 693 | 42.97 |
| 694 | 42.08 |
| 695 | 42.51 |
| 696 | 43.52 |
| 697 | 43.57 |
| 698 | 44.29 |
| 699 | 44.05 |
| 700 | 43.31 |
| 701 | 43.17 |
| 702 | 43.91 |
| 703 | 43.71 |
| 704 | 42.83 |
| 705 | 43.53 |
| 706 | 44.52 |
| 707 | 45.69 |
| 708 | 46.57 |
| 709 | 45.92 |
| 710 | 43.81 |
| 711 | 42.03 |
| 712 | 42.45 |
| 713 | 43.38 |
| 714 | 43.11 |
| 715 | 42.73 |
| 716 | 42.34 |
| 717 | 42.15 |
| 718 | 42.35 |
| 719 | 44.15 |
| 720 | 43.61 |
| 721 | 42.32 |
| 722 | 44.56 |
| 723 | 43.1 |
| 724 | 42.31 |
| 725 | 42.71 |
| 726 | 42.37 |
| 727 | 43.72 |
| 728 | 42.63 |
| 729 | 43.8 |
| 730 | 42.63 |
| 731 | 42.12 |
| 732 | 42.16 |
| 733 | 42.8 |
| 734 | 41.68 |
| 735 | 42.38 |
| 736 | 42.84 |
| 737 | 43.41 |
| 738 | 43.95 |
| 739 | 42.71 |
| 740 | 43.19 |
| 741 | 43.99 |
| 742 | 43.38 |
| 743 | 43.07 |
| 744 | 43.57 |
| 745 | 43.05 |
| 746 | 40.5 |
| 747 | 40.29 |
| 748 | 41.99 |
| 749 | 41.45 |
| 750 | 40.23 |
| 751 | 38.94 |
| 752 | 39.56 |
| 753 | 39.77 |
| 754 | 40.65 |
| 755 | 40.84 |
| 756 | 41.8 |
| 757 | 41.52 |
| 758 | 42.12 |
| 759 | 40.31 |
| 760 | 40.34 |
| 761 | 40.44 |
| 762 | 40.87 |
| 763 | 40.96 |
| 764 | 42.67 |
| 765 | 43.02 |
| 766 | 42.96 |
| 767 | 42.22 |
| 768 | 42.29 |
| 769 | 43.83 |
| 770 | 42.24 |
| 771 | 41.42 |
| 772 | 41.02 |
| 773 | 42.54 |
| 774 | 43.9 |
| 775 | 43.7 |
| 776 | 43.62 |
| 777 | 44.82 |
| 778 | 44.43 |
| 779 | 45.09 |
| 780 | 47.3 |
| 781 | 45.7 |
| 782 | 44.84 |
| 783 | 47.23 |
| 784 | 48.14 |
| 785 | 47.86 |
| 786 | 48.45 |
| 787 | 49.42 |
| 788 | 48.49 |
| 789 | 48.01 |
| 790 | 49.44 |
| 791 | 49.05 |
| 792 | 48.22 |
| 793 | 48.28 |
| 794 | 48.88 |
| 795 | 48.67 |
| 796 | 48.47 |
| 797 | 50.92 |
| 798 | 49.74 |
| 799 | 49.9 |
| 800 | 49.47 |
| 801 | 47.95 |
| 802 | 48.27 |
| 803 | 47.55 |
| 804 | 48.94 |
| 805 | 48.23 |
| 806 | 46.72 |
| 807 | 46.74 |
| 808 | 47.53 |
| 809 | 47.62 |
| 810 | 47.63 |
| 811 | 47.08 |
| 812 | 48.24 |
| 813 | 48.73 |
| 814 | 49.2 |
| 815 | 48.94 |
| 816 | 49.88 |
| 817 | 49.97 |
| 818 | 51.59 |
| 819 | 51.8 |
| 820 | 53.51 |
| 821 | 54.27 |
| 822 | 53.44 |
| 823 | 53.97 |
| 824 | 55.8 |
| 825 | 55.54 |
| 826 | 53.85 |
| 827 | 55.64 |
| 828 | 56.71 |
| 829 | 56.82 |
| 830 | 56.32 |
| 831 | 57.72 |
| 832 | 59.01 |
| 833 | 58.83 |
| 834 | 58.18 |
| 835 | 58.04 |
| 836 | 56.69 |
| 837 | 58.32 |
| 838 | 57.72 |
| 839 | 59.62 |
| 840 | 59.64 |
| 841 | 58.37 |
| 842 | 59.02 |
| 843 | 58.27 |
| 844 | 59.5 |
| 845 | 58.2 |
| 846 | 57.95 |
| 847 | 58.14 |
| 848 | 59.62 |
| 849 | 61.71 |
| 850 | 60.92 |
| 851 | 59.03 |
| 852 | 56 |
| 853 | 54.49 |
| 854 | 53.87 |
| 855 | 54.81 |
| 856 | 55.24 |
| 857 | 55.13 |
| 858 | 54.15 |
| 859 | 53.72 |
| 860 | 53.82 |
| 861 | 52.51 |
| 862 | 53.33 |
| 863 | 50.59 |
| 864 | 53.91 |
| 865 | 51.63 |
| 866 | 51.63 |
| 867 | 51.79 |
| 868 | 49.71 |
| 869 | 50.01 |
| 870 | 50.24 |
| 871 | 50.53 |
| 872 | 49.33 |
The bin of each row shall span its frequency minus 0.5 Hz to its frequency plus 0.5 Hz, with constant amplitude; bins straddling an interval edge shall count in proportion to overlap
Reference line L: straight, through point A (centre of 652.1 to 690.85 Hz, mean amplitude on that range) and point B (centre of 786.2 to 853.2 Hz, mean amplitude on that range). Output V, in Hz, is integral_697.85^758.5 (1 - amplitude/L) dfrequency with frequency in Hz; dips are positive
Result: 4.9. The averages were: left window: 42.5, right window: 53.1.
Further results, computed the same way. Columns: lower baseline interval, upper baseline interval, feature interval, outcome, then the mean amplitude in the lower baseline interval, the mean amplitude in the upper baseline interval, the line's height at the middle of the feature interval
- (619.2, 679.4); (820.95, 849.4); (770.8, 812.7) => 4.5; 37.8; 57.5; 52.9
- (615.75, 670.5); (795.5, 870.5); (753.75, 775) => 2.6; 37.1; 53.6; 47.6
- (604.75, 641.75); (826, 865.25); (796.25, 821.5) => 1.9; 35.1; 56.7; 53.2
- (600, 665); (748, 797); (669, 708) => -4.2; 36.4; 44.1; 39.5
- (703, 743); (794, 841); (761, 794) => 2.4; 43.2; 52.4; 48.5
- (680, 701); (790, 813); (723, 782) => 5.5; 44.8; 48.4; 46.8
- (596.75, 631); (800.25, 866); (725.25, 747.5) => 1.5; 35.2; 54.1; 45.7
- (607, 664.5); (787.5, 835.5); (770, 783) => 1.1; 36.5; 51.2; 48.3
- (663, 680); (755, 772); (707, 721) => -0.7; 41.2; 41.8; 41.5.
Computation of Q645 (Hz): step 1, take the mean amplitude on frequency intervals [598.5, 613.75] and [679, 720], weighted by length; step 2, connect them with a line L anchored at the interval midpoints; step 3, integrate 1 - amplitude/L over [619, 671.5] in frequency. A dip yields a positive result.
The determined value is 2.5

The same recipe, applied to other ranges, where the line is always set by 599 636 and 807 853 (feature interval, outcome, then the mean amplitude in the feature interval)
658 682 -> -0.91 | 41.6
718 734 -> 0.84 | 42.9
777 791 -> 0.98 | 47.2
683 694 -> -0.97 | 45.5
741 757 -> 2.06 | 41.4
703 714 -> -0.08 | 44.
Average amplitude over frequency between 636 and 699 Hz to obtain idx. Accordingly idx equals 40.8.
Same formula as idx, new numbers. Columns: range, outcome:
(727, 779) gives 42.2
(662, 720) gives 43.3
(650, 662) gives 40.3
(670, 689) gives 43.6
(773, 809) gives 47.5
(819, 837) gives 56.1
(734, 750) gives 42.5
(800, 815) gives 48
